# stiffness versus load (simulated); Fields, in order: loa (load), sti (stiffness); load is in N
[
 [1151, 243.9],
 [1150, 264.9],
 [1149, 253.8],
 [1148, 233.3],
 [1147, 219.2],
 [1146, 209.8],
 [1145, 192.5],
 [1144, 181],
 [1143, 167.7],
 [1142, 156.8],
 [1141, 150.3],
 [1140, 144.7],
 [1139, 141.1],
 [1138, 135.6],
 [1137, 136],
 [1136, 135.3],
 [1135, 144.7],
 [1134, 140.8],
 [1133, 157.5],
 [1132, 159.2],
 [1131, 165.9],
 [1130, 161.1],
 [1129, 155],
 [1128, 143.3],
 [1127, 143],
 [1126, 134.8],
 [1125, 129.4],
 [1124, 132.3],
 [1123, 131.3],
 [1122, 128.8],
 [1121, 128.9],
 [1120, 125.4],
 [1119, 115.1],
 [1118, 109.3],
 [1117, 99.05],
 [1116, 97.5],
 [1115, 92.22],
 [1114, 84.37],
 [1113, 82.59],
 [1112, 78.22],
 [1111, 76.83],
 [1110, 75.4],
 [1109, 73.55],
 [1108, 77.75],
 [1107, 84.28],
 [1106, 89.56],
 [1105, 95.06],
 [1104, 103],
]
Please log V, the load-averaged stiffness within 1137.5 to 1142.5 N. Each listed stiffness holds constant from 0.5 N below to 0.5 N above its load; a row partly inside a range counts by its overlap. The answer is 146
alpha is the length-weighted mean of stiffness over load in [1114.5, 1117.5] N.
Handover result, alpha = 96.3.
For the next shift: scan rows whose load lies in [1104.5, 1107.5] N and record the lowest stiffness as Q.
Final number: 84.28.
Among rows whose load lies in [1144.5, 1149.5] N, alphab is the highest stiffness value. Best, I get 253.8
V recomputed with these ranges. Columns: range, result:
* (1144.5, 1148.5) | 214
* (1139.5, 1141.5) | 148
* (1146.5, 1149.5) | 235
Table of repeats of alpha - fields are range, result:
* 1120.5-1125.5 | 130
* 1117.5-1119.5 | 112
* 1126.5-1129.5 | 147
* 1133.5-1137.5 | 139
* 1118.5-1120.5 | 120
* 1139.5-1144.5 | 160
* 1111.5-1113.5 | 80.4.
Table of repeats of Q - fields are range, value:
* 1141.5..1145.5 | 156.8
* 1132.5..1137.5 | 135.3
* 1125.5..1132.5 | 134.8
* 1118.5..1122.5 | 115.1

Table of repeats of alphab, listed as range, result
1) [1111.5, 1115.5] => 92.22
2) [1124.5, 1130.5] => 161.1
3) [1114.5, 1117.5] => 99.05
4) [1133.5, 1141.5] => 150.3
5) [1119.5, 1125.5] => 132.3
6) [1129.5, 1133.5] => 165.9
